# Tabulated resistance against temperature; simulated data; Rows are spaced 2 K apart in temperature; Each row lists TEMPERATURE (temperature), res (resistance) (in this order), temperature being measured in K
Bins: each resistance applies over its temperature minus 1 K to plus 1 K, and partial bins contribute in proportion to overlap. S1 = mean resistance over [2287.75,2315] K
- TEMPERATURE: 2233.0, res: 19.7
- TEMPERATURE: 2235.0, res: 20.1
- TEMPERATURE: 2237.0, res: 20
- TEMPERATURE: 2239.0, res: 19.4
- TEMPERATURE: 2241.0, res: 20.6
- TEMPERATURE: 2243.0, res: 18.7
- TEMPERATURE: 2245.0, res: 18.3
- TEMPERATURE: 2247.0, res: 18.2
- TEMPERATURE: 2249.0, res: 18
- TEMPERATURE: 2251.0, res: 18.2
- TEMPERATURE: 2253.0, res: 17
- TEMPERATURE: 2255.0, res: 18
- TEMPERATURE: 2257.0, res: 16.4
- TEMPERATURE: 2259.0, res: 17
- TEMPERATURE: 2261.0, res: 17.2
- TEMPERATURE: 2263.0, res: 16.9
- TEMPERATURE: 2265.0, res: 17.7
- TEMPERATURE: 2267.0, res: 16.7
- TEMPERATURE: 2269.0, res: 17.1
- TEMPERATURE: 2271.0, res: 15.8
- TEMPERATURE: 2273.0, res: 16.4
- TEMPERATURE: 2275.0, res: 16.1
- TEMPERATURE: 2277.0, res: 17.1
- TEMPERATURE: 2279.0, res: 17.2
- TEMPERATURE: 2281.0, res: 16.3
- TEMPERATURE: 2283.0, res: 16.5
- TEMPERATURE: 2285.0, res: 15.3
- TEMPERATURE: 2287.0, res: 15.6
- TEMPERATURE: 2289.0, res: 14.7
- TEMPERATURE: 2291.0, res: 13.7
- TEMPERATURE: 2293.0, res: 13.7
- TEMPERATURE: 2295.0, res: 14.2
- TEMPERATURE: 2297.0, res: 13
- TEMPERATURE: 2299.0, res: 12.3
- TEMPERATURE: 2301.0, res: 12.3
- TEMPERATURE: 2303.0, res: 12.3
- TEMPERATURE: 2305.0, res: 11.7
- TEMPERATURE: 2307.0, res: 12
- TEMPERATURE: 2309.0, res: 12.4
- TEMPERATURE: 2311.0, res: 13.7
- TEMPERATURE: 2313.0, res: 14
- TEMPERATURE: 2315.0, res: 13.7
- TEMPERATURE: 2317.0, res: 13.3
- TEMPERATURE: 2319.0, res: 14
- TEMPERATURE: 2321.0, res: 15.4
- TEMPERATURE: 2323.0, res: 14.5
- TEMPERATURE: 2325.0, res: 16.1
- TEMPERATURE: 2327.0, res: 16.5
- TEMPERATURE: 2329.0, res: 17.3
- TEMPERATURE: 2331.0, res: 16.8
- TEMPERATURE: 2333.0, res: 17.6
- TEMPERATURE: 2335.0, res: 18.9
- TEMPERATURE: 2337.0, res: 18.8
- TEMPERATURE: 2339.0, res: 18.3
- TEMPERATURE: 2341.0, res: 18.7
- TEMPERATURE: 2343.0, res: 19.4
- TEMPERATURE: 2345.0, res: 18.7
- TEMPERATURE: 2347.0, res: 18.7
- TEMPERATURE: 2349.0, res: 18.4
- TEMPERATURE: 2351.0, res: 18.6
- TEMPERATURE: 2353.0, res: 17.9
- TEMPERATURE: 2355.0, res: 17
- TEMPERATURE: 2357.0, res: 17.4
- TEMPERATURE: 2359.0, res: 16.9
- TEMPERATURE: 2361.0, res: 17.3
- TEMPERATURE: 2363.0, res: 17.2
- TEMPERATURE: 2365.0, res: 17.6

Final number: 13.1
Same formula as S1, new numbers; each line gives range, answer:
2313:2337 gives 15.9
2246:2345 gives 15.8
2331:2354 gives 18.5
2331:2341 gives 18.3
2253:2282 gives 16.9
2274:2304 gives 14.7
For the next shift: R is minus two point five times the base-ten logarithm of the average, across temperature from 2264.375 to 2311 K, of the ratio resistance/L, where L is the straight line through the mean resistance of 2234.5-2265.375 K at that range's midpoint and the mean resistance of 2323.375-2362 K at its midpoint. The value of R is 0.22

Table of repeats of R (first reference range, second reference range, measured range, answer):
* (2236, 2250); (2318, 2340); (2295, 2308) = 0.371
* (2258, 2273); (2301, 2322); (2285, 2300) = 0.058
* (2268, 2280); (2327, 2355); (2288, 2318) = 0.299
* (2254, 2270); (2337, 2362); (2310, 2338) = 0.135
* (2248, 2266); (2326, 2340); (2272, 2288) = 0.076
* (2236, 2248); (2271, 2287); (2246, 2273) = 0.038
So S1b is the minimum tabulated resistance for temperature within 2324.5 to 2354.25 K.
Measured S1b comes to 16.1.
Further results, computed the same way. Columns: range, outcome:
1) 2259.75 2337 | 11.7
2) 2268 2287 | 15.3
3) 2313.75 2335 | 13.3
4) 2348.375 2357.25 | 17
